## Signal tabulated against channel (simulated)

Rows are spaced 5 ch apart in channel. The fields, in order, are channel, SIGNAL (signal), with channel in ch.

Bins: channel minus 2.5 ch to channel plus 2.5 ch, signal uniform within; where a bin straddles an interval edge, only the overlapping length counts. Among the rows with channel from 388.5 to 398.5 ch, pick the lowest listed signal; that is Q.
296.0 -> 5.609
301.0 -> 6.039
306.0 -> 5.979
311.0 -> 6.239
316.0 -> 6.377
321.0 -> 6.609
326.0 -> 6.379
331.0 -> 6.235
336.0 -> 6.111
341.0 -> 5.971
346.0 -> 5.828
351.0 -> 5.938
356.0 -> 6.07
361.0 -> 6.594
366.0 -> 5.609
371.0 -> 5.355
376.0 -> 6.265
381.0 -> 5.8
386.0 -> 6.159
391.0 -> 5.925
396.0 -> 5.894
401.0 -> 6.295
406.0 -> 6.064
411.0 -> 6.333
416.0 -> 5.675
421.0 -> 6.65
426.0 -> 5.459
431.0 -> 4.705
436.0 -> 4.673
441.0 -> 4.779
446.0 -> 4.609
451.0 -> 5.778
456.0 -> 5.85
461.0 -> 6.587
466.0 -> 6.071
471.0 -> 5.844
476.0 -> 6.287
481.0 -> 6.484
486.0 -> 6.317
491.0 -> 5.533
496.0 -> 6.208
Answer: 5.894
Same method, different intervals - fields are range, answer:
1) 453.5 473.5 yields 5.844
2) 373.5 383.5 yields 5.8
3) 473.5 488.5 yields 6.287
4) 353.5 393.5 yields 5.355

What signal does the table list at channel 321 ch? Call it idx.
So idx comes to 6.609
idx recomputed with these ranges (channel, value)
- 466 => 6.071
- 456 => 5.85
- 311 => 6.239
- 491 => 5.533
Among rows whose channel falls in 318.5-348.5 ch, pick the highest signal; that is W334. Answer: 6.609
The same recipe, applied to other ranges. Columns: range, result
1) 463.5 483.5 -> 6.484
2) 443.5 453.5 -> 5.778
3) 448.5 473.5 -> 6.587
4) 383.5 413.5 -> 6.333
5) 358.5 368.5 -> 6.594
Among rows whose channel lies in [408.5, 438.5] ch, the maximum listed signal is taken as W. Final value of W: 6.65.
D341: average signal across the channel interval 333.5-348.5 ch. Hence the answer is 5.97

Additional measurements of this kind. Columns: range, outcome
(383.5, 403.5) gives 6.07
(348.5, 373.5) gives 5.91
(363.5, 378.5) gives 5.74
